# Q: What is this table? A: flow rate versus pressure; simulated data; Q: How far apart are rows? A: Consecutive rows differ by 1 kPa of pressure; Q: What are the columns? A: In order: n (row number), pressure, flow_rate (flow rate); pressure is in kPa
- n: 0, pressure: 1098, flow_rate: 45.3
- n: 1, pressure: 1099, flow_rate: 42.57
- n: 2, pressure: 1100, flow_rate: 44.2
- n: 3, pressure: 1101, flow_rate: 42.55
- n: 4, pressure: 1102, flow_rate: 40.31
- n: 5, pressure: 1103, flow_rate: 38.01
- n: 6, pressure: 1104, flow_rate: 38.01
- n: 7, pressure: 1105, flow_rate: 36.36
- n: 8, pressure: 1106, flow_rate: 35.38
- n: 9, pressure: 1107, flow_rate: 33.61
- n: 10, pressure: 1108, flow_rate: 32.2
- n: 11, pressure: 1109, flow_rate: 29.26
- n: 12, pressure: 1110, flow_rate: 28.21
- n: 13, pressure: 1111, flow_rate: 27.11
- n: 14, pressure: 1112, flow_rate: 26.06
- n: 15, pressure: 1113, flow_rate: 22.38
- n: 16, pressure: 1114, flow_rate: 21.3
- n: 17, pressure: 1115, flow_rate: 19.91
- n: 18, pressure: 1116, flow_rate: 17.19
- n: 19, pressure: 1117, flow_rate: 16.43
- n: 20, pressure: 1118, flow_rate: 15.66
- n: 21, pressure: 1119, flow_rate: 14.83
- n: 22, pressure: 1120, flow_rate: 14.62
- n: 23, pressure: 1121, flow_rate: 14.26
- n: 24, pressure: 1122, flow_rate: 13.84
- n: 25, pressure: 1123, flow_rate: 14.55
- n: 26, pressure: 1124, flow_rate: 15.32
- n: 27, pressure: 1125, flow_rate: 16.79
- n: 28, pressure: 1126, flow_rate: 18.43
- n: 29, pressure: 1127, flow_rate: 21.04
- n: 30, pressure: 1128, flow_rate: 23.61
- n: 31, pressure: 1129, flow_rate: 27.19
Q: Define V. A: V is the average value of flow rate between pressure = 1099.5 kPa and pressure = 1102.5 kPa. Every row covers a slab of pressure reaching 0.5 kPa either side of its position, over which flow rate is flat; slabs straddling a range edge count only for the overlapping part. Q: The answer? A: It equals 42.4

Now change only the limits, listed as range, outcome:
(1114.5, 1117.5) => 17.8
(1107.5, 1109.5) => 30.7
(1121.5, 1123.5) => 14.2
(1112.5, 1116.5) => 20.2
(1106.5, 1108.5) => 32.9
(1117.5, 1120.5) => 15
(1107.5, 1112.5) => 28.6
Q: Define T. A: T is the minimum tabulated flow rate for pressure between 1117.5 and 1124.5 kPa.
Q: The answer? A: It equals 13.84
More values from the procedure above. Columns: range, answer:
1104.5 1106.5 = 35.38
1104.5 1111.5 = 27.11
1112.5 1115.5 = 19.91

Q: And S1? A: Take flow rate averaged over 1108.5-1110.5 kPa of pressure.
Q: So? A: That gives 28.7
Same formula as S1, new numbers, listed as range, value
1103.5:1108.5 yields 35.1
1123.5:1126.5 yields 16.8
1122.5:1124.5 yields 14.9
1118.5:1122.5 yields 14.4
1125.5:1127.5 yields 19.7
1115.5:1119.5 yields 16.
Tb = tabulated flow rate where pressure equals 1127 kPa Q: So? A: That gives 21.04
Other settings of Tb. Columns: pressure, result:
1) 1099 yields 42.57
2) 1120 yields 14.62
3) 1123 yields 14.55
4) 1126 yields 18.43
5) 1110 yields 28.21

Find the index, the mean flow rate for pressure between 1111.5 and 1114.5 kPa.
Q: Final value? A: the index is 23.2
